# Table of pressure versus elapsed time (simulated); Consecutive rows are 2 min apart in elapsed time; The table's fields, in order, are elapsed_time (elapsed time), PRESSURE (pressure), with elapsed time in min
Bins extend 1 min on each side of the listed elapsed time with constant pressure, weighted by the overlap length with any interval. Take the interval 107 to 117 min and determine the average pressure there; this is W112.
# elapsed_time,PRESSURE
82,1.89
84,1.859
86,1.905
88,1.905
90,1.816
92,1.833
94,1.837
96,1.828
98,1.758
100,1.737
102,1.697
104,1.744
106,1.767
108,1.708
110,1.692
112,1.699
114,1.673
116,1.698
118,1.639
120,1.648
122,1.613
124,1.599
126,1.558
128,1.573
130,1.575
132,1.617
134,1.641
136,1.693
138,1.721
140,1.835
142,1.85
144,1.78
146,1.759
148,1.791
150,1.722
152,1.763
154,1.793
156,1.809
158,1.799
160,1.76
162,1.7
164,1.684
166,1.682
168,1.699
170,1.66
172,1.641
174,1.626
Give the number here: 1.69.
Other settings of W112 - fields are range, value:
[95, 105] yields 1.75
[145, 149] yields 1.77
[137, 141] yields 1.78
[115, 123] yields 1.65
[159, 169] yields 1.71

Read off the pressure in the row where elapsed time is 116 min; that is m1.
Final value 1.698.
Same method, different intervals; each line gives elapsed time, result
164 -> 1.684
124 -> 1.599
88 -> 1.905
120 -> 1.648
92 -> 1.833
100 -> 1.737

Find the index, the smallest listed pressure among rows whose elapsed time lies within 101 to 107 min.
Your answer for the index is 1.697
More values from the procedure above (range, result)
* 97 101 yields 1.737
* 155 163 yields 1.7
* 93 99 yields 1.758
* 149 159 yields 1.722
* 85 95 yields 1.816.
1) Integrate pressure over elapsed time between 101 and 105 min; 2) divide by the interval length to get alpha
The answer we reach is 1.72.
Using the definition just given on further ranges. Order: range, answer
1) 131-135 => 1.63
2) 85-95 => 1.86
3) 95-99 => 1.79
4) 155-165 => 1.75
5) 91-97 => 1.83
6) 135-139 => 1.71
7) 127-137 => 1.62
